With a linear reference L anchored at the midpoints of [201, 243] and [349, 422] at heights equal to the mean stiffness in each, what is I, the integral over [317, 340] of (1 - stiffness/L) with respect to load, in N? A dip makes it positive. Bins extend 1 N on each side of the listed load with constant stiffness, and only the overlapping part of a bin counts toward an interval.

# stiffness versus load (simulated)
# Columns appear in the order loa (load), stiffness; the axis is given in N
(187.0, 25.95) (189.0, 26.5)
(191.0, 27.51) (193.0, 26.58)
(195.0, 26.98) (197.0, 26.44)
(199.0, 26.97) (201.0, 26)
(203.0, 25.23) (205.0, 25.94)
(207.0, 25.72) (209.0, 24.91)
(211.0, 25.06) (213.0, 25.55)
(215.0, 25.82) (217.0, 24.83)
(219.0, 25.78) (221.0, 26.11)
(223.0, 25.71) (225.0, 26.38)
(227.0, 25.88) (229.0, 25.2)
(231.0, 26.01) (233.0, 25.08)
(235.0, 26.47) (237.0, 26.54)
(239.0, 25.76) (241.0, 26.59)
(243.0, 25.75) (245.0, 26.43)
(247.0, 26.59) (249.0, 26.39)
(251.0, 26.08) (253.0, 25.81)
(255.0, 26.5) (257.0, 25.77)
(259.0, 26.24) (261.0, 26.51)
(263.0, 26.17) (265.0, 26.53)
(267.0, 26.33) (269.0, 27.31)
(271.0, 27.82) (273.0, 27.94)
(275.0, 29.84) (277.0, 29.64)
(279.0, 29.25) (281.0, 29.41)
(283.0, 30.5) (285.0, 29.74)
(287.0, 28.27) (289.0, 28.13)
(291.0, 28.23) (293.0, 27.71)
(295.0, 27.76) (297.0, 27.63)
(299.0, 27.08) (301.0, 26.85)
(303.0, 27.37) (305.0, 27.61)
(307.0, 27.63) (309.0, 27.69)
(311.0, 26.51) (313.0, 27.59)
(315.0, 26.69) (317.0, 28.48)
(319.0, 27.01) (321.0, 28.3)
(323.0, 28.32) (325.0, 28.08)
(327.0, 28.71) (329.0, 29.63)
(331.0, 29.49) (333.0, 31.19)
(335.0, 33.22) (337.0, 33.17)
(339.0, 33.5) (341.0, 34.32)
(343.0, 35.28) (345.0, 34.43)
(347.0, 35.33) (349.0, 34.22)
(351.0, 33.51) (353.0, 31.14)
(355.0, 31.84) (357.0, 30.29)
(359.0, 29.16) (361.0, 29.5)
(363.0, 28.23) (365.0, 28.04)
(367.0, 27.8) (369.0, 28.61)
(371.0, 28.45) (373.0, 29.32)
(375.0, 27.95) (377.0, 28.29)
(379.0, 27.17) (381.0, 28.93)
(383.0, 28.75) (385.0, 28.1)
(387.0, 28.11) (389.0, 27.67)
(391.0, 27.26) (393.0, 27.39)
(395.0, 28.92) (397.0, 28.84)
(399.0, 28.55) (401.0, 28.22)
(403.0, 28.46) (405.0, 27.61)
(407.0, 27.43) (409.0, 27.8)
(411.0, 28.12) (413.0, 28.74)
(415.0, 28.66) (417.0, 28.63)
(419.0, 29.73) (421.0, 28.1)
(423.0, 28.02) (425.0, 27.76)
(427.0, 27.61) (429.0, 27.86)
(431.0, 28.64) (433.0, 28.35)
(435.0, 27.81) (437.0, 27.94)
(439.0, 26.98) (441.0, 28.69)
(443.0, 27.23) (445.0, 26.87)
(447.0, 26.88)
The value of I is -1.9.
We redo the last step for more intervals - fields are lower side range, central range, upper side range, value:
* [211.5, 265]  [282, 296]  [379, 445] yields -1.05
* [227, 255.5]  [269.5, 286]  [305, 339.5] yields -1.09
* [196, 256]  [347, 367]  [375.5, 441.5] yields -2.35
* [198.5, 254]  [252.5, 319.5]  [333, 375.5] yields 1.77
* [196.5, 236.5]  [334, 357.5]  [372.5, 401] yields -4.94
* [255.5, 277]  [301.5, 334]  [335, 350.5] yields 3.86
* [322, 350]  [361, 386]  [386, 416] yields 1.20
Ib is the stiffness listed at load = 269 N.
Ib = 27.31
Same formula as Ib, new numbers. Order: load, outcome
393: 27.39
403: 28.46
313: 27.59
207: 25.72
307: 27.63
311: 26.51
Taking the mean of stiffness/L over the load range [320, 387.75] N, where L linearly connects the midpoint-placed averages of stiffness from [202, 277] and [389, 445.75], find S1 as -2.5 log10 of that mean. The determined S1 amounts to -0.11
